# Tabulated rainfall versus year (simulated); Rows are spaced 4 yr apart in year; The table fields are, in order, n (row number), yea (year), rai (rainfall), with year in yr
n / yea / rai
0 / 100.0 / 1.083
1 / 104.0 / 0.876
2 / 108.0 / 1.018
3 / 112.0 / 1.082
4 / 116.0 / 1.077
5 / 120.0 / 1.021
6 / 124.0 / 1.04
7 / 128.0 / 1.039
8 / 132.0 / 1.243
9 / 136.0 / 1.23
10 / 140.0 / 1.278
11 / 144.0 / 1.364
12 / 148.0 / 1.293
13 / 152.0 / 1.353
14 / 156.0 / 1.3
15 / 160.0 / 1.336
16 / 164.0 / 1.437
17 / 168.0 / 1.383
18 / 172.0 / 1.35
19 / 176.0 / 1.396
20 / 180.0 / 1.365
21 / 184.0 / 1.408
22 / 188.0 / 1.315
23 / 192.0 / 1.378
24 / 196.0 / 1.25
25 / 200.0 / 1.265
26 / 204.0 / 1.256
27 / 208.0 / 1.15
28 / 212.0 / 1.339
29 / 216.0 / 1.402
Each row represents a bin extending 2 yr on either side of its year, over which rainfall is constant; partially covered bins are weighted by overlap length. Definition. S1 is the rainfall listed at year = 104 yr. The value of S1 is 0.876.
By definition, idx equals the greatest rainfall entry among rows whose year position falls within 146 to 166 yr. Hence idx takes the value 1.437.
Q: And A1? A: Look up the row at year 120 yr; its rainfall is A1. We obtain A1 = 1.021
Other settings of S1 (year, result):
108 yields 1.018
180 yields 1.365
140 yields 1.278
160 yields 1.336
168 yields 1.383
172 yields 1.35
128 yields 1.039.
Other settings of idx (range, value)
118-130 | 1.04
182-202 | 1.408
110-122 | 1.082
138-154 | 1.364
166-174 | 1.383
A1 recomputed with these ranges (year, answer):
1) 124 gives 1.04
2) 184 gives 1.408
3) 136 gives 1.23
